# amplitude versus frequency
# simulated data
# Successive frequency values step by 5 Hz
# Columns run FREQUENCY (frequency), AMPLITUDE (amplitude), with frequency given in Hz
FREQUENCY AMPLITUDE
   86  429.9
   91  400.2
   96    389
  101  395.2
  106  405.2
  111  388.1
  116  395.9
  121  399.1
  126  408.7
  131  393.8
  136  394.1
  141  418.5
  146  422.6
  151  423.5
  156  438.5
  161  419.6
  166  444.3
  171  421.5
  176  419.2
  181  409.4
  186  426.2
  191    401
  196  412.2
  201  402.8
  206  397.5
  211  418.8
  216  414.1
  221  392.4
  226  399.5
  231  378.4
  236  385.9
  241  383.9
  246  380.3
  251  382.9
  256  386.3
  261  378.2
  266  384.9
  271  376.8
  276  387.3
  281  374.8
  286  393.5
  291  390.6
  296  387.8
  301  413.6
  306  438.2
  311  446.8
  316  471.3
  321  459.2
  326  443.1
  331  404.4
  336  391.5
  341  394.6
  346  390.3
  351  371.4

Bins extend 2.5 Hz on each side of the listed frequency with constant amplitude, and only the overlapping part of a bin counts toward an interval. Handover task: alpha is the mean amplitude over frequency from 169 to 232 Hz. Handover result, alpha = 408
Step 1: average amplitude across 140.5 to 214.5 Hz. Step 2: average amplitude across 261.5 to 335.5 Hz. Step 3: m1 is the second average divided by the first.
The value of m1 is 0.98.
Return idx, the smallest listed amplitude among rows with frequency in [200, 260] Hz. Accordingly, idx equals 378.4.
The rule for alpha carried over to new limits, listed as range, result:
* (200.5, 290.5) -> 390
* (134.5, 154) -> 416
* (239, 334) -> 404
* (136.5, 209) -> 418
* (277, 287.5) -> 384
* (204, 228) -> 405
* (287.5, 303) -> 397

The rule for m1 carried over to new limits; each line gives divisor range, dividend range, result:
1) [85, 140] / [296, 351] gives 1.05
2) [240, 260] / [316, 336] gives 1.13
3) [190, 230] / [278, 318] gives 1.02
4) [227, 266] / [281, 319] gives 1.09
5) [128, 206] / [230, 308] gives 0.94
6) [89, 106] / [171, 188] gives 1.06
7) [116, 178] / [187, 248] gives 0.96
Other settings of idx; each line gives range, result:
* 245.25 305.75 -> 374.8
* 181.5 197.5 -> 401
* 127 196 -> 393.8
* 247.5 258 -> 382.9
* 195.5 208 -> 397.5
